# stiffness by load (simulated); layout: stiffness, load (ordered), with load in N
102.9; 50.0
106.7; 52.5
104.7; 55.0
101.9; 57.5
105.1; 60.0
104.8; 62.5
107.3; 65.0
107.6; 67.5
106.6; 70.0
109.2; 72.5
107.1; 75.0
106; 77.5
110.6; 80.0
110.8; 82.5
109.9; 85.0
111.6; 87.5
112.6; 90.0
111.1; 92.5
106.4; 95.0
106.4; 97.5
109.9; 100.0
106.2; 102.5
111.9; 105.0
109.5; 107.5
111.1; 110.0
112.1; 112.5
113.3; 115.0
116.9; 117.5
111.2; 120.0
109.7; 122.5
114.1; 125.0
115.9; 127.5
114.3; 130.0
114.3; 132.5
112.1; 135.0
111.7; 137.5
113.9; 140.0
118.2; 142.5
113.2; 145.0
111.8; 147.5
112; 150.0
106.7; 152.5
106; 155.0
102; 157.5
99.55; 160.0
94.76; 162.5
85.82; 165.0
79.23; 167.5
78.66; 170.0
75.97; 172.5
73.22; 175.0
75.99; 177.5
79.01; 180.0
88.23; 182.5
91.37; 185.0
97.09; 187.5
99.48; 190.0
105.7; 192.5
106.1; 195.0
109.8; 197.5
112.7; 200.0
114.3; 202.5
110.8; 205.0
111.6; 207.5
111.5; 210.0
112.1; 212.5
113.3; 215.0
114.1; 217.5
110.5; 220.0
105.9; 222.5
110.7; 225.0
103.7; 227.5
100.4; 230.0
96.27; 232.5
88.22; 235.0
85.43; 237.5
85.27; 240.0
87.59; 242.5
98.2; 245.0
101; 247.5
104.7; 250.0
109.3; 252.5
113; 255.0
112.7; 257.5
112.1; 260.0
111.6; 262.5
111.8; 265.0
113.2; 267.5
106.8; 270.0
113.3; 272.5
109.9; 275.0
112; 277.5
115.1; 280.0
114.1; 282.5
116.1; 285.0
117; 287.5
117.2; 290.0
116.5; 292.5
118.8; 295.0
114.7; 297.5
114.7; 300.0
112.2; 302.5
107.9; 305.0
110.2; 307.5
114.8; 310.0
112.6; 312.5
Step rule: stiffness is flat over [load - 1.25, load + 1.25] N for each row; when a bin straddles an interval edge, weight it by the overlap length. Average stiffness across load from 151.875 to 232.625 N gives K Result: 99.5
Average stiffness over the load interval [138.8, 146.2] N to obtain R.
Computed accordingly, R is 115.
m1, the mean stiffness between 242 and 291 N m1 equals 110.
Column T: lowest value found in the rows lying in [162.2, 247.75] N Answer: 73.22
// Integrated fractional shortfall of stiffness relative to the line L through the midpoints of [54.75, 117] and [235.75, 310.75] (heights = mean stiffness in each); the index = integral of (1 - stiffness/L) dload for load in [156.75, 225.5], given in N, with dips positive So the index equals 6.4 N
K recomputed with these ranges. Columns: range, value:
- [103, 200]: 103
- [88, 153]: 112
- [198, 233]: 109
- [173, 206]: 96.6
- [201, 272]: 106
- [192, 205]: 110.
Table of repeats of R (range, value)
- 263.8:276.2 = 111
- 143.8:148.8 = 112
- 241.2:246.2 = 92.8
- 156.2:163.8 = 98.7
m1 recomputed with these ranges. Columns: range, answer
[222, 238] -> 98.9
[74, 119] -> 110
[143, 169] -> 101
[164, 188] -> 82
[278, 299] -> 116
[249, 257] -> 109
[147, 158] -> 108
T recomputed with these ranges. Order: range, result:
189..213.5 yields 99.48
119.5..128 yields 109.7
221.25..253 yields 85.27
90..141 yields 106.2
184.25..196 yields 91.37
